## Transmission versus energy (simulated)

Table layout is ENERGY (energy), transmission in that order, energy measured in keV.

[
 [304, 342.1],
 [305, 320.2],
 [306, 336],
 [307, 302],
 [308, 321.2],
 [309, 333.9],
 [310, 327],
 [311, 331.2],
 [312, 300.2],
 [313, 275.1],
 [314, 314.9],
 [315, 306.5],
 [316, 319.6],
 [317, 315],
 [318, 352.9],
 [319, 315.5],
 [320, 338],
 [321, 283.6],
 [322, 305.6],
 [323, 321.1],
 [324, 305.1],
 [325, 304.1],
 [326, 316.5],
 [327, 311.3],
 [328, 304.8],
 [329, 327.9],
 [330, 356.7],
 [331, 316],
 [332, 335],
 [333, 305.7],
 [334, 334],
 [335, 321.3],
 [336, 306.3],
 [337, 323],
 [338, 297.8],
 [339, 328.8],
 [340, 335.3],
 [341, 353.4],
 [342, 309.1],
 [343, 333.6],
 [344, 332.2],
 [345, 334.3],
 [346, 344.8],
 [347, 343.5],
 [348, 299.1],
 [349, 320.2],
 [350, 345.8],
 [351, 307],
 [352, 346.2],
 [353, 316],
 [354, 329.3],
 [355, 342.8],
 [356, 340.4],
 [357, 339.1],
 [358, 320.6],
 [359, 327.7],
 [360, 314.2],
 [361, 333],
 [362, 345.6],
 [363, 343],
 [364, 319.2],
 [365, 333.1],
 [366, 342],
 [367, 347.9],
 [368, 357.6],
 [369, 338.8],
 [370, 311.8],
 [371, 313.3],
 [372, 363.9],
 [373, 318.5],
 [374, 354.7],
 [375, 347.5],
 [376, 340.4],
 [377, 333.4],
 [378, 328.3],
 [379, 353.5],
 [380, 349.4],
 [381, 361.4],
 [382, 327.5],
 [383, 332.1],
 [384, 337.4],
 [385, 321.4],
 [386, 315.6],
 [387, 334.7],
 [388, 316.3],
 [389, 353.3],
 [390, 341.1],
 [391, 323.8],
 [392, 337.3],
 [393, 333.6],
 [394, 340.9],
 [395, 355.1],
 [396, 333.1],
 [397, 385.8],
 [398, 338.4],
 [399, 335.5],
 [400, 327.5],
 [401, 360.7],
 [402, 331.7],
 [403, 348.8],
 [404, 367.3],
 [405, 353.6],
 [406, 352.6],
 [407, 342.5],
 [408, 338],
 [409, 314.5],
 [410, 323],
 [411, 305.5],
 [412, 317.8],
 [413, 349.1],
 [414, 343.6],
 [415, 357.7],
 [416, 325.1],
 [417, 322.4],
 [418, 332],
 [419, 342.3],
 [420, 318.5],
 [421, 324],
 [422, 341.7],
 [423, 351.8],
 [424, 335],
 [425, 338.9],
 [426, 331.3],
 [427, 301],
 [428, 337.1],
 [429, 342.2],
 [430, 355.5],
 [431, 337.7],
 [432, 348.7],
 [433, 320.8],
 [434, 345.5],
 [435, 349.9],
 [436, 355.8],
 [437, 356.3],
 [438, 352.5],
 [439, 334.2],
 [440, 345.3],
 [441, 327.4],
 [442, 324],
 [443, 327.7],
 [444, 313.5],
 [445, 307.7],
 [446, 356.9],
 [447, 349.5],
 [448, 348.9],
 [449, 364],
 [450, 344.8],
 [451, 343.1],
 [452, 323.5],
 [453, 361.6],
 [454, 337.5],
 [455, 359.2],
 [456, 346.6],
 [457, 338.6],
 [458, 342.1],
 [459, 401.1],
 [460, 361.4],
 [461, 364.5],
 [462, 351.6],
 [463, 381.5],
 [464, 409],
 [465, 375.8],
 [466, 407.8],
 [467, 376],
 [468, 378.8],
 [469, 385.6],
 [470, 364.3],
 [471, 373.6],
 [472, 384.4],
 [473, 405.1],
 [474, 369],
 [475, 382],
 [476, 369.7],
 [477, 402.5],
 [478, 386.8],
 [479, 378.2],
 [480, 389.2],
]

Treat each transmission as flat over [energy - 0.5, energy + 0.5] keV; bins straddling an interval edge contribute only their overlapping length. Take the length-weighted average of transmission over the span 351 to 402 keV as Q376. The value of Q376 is 337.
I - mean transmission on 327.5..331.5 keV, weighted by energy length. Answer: 326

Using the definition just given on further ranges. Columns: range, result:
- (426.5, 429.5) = 327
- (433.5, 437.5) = 352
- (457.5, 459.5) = 372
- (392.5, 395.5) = 343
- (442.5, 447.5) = 331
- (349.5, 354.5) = 329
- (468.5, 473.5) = 383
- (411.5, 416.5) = 339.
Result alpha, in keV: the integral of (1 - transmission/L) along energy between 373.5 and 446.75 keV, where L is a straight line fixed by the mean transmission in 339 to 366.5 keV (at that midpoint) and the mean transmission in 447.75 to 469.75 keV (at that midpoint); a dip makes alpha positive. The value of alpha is 2.3 keV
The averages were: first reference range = 331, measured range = 338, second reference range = 364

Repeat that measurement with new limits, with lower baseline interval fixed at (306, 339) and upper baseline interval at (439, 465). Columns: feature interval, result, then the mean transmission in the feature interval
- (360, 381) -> -0.62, 339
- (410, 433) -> 0.53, 334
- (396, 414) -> -0.16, 341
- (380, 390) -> -0.06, 334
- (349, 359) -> -0.19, 331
